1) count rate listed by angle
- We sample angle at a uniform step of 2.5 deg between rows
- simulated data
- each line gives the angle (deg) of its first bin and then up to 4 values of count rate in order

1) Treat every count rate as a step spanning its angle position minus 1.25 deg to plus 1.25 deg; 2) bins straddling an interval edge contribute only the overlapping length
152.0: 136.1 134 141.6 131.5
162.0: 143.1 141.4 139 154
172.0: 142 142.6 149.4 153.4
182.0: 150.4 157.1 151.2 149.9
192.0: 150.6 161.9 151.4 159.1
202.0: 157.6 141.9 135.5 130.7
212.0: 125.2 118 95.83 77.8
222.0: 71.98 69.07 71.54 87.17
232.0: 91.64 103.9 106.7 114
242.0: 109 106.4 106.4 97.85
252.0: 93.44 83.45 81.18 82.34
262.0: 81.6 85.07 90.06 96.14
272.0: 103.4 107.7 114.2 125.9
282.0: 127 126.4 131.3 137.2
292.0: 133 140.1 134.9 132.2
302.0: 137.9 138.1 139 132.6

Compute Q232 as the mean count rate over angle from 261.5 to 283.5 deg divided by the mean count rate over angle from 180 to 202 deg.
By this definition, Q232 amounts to 0.68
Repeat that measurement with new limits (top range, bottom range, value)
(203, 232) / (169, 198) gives 0.68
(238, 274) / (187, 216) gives 0.66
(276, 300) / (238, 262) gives 1.35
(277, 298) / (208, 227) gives 1.35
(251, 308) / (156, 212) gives 0.78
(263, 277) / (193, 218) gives 0.71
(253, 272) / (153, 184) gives 0.60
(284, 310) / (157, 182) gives 0.94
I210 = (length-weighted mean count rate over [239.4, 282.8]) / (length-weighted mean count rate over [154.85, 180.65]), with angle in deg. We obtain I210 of 0.69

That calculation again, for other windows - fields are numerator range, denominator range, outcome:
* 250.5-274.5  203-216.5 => 0.70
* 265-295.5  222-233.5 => 1.49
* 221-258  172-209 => 0.62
